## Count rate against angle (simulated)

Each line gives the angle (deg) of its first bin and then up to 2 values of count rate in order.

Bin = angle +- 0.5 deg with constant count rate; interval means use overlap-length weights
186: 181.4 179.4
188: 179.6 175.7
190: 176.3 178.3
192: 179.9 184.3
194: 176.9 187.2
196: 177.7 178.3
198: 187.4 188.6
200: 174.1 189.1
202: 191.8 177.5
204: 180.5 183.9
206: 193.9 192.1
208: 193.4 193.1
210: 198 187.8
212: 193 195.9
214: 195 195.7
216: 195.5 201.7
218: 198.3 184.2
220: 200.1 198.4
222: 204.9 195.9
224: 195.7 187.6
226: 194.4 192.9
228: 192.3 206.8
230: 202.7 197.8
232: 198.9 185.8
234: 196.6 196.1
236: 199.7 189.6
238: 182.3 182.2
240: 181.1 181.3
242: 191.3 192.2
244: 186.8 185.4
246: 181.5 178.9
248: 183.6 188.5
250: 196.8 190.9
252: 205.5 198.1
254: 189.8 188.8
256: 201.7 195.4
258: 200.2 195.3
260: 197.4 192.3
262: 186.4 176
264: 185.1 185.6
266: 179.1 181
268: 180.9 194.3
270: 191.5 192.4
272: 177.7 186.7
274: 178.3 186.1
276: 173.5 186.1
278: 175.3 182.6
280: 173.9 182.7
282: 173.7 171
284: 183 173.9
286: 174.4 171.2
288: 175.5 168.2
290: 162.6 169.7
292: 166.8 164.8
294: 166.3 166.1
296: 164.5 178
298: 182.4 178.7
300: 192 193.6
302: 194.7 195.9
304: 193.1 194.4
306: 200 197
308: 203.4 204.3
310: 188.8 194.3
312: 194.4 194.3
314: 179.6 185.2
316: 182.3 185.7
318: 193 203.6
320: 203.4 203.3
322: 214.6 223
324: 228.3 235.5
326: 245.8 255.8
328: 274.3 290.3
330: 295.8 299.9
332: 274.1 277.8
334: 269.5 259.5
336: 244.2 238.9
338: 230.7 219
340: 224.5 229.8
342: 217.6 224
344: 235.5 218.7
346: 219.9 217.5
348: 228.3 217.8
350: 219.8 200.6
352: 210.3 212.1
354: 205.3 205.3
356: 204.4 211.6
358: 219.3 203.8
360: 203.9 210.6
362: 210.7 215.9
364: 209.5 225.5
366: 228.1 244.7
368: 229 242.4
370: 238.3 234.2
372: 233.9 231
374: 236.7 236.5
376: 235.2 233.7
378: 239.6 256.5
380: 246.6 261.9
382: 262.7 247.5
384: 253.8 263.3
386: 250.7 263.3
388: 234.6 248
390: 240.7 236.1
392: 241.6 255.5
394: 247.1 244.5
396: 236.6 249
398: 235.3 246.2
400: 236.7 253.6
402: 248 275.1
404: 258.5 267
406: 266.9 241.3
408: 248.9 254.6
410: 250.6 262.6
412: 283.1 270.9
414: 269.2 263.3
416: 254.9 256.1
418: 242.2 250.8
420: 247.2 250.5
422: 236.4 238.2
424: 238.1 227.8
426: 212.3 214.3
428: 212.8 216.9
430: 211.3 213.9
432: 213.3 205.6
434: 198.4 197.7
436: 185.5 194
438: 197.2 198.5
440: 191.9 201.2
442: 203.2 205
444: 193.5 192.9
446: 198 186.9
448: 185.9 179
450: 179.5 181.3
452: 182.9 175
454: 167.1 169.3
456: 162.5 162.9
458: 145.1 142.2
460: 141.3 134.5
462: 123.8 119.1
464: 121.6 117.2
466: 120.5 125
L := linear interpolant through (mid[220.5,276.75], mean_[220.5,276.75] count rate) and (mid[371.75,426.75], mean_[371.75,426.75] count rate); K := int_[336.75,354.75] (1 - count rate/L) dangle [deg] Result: 0.6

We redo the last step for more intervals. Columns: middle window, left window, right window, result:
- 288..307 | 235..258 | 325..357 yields 3.1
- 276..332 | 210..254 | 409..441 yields 2.5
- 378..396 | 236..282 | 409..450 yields -3.1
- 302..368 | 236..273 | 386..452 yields -3.8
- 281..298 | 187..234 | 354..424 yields 3.3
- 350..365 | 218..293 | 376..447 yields 0.6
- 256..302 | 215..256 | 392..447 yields 4.8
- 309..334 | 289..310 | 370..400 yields -3.3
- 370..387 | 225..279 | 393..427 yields -0.5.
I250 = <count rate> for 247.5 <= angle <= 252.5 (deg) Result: 193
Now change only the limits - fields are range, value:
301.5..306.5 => 196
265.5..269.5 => 184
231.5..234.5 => 194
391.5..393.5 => 249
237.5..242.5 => 184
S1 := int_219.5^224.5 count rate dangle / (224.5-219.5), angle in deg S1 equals 199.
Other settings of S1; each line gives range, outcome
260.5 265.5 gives 185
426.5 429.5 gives 215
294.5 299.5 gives 174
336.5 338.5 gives 235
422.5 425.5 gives 235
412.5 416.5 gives 265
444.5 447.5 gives 193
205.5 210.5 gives 194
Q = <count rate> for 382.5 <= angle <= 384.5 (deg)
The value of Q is 251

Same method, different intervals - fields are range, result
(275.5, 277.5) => 180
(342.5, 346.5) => 225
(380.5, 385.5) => 258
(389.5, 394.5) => 244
